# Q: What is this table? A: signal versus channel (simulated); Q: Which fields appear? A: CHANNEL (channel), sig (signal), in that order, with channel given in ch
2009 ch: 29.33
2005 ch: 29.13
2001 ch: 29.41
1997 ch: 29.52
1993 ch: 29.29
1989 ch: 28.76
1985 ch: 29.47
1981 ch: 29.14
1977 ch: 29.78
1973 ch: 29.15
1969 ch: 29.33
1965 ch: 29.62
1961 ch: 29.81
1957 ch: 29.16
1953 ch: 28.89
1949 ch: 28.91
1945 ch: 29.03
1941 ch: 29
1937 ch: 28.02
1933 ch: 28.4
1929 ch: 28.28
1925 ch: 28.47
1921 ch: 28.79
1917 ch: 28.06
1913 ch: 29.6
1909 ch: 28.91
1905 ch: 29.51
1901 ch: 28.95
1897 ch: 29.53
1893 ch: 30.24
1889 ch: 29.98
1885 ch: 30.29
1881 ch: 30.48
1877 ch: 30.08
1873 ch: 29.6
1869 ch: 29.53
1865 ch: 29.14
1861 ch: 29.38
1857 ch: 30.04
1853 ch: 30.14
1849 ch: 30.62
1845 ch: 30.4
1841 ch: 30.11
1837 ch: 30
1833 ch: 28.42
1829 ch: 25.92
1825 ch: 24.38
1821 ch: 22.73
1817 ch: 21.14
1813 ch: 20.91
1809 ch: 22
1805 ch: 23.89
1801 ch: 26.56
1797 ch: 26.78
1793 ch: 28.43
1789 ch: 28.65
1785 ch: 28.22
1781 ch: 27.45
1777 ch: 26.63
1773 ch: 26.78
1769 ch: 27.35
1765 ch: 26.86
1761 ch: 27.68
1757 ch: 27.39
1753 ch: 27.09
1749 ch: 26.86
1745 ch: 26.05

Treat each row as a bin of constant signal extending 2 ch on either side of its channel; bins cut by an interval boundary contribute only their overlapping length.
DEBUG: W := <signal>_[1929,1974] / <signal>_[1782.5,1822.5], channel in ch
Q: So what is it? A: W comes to 1.16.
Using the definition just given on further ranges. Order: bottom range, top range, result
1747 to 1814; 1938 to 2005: 1.10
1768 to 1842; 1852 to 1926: 1.13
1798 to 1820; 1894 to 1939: 1.25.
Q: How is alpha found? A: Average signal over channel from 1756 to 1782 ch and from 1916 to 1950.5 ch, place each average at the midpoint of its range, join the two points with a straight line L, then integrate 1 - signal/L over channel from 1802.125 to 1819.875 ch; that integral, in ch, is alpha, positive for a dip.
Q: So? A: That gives 3.4 ch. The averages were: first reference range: 27.1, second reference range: 28.6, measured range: 22.2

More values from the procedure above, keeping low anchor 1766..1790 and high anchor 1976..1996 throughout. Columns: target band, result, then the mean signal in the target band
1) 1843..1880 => -2.3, 29.9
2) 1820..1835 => 1.3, 25.5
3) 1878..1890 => -0.8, 30.3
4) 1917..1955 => 0.3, 28.6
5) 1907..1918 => -0.1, 28.9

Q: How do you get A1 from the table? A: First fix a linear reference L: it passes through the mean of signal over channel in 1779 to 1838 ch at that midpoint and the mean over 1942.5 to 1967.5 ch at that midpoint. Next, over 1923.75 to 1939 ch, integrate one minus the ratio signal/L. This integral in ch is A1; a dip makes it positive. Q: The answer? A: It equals 0.2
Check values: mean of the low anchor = 25.6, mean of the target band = 28.3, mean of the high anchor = 29.2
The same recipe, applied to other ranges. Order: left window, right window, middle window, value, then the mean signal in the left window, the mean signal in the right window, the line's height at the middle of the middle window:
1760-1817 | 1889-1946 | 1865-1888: -1.5 ch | 26.1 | 28.9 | 28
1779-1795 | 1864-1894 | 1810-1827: 3.8 ch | 28.2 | 29.9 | 28.8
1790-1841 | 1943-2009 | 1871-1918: -4.1 ch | 25.4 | 29.3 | 27.3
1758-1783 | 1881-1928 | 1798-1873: 3.2 ch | 27.1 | 29.3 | 28.2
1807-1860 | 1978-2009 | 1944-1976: -0.6 ch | 26.7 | 29.3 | 28.7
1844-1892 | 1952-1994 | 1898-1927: 0.8 ch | 30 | 29.3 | 29.7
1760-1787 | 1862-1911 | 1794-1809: 1.3 ch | 27.3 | 29.7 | 27.9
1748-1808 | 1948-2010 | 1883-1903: -1.0 ch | 27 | 29.3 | 28.3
